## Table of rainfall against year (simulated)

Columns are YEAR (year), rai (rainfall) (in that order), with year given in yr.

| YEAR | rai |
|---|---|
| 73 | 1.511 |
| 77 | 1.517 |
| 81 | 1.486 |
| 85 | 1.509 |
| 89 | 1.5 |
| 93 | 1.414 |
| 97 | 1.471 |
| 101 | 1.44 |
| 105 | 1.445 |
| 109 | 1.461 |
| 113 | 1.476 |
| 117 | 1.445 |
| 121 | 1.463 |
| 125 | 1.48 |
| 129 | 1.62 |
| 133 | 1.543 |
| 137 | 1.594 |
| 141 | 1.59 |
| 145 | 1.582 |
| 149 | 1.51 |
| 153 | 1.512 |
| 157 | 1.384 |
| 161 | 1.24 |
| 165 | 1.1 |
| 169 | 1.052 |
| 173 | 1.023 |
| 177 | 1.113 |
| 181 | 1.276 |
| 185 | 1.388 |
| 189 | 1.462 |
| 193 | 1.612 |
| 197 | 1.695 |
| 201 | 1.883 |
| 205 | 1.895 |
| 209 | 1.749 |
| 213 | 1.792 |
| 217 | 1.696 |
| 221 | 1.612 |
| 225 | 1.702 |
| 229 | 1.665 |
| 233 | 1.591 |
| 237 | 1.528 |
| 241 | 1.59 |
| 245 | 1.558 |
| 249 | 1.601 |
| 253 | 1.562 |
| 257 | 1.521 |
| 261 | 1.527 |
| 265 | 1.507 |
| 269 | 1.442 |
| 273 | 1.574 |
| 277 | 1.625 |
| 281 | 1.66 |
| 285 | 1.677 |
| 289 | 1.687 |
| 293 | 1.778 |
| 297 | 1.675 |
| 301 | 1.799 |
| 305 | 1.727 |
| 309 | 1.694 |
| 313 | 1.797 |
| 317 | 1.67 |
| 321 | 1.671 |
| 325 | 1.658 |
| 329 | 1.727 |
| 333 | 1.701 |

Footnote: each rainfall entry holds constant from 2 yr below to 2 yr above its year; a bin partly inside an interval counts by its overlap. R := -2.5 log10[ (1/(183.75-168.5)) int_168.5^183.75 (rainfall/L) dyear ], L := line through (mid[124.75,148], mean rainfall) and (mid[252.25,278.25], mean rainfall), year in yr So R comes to 0.34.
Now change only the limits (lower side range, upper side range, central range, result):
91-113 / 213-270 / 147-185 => 0.20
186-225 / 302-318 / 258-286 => 0.10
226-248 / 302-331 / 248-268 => 0.06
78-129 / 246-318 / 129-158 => -0.02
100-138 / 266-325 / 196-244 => -0.07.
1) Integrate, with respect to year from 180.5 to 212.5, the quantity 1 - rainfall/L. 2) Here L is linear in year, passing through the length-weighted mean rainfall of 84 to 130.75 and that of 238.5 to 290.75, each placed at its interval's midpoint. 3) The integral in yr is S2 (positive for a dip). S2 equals -2.3 yr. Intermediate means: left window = 1.48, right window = 1.58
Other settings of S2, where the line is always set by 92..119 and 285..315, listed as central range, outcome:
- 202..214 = -1.7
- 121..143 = -1.0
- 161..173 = 3.5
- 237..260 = 1.3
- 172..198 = 3.3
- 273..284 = 0.4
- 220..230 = -0.2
